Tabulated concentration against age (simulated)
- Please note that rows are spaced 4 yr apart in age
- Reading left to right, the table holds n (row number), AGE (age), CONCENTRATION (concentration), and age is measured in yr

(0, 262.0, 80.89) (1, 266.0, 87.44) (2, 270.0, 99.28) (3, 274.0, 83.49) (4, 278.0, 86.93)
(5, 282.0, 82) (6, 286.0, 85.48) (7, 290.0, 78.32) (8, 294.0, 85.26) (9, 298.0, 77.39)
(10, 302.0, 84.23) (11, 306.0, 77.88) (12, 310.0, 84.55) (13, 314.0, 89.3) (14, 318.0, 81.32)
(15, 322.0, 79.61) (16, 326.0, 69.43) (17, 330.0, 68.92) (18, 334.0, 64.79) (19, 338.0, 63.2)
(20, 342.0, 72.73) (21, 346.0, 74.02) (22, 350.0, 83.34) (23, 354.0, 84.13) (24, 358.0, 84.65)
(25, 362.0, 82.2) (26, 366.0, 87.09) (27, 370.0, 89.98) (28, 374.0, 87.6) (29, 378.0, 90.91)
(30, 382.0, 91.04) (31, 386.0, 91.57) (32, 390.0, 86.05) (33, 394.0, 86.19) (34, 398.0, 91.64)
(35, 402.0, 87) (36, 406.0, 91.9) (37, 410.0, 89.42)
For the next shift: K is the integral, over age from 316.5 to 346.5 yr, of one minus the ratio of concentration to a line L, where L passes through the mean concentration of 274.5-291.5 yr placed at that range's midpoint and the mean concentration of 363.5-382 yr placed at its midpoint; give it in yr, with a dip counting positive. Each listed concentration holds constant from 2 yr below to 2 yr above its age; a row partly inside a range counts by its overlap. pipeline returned 5.2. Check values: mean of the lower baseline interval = 83.4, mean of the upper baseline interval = 88.9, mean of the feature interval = 71.5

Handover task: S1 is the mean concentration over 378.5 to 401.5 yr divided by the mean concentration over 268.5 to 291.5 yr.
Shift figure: 1.0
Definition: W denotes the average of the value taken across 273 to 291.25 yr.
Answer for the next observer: 83.4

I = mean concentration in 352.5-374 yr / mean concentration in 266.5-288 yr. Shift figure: 1.0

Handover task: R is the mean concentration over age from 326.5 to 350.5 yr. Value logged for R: 70.3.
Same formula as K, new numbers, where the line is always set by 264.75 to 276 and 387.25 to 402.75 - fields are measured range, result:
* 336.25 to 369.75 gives 3.44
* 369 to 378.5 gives -0.09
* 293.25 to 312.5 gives 1.68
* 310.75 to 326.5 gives 1.43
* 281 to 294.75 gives 1.12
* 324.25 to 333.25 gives 2.08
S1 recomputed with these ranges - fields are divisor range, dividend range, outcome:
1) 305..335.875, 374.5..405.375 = 1.16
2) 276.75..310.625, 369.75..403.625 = 1.08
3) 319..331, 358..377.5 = 1.18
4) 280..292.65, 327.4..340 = 0.80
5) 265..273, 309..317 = 0.93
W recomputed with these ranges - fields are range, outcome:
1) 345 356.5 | 81.2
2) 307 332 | 78.8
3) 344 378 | 84.5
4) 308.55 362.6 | 77.1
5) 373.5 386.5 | 90.4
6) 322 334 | 70.2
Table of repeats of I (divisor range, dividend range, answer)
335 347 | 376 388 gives 1.32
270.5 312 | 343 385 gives 1.03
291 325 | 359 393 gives 1.08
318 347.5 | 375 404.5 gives 1.26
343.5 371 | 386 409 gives 1.07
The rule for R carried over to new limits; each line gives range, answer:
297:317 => 82.9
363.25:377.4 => 88.2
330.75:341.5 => 65.8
